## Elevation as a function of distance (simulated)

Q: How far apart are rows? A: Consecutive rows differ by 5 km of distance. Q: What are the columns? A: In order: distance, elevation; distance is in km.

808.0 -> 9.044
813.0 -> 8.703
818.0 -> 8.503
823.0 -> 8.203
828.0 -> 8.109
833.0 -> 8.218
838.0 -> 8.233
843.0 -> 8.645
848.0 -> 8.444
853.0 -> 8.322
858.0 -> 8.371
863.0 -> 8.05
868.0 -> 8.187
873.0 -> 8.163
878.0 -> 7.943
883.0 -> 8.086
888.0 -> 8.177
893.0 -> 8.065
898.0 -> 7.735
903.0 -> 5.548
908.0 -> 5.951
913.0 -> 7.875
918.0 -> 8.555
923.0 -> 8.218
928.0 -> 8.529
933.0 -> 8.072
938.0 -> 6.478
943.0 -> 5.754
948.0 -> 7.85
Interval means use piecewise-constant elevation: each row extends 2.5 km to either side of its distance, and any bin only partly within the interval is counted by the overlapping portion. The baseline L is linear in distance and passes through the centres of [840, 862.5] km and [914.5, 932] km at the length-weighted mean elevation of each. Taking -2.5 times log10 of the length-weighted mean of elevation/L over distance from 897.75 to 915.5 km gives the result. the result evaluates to 0.25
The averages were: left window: 8.41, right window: 8.37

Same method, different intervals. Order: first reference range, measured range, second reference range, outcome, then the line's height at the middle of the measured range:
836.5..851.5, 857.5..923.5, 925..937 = 0.068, 8.24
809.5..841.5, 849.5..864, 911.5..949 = -0.017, 8.15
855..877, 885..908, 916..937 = 0.134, 8.19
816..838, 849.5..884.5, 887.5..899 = -0.010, 8.1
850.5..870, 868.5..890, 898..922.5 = -0.037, 7.83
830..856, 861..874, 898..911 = -0.088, 7.51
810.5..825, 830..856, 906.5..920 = -0.018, 8.23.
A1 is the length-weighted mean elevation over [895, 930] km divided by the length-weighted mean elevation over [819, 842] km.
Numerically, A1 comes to 0.91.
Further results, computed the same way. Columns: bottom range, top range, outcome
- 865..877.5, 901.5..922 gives 0.88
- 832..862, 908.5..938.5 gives 0.95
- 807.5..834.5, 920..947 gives 0.88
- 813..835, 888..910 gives 0.84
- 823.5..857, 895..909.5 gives 0.78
